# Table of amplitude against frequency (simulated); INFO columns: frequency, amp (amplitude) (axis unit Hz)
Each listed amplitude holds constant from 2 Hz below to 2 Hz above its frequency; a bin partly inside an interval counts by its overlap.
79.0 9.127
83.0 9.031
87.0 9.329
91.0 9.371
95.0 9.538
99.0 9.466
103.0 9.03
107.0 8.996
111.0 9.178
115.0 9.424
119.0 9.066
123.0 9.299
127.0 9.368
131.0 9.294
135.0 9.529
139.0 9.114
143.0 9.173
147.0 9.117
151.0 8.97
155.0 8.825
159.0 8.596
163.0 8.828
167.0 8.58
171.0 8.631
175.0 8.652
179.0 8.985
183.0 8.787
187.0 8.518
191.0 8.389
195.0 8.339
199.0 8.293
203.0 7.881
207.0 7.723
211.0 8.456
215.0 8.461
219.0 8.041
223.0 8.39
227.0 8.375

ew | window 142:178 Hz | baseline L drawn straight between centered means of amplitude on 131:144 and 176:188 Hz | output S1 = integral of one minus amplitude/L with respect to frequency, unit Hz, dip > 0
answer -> 0.8 Hz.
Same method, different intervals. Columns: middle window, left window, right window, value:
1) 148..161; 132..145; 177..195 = 0.3 Hz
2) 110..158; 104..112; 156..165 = -1.5 Hz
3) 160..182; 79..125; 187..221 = -0.5 Hz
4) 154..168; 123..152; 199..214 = 0.2 Hz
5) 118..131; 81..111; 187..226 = -0.4 Hz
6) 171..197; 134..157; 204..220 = -0.2 Hz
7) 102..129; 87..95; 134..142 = 0.4 Hz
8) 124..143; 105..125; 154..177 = -0.6 Hz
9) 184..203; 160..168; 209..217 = 0.5 Hz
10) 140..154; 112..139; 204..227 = 0.0 Hz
